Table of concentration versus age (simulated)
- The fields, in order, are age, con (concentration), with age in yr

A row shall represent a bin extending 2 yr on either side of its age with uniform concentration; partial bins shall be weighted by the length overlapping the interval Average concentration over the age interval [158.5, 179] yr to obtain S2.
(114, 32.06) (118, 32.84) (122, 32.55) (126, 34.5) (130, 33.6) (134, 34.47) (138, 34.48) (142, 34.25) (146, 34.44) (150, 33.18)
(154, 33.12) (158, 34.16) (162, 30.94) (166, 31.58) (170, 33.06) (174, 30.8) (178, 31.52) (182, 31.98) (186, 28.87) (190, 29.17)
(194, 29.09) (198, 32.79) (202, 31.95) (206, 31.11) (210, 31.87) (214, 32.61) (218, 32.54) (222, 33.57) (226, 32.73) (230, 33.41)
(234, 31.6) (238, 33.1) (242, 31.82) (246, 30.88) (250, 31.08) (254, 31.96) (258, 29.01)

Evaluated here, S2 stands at 31.8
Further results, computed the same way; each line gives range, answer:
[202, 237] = 32.4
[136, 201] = 32.1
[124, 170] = 33.5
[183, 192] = 29.3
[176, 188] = 30.8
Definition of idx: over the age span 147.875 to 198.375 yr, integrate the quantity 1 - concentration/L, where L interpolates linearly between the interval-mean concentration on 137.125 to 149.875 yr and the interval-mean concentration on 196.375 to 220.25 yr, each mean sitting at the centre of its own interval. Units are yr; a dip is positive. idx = 2.7 yr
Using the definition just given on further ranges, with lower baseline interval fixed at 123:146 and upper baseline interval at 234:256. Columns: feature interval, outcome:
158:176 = 0.9 yr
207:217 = 0.1 yr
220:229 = -0.3 yr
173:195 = 1.9 yr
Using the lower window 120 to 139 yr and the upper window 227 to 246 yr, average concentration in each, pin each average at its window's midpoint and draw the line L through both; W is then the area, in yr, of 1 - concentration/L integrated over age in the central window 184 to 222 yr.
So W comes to 1.8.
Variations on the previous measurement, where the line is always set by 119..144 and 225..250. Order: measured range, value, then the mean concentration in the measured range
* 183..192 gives 0.99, 29.3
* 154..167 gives 0.40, 32.4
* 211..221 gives -0.03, 32.6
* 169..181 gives 0.54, 31.7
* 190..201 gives 0.72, 30.7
